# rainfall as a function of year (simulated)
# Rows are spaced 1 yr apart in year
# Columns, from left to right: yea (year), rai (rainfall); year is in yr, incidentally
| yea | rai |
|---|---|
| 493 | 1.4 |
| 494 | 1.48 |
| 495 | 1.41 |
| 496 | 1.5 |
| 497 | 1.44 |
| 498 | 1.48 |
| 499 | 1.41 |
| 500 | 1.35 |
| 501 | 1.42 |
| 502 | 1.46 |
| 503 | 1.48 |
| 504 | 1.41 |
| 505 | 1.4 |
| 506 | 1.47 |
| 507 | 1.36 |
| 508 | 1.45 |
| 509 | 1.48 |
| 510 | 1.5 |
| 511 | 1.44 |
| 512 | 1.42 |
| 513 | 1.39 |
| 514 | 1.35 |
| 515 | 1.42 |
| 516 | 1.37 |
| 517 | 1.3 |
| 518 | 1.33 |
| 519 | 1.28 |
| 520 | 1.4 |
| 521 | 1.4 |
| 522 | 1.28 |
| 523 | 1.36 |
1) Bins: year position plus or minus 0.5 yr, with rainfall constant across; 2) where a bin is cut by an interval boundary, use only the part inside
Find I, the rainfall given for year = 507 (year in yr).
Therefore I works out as 1.36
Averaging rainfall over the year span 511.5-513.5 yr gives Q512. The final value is 1.4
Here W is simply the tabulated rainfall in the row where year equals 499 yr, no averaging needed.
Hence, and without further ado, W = 1.41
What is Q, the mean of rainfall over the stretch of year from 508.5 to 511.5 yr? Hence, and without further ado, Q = 1.47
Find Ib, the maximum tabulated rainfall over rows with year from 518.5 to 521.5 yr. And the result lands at 1.4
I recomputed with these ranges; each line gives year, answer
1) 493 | 1.4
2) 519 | 1.28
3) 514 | 1.35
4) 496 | 1.5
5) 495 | 1.41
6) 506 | 1.47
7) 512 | 1.42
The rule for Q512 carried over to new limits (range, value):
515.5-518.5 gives 1.33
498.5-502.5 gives 1.41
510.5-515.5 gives 1.4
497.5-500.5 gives 1.41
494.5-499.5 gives 1.45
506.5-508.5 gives 1.41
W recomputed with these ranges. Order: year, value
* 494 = 1.48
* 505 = 1.4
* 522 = 1.28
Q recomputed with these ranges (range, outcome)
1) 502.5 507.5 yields 1.42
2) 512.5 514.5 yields 1.37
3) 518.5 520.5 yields 1.34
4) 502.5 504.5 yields 1.44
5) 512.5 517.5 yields 1.37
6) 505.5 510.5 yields 1.45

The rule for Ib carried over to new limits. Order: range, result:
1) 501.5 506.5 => 1.48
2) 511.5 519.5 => 1.42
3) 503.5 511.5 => 1.5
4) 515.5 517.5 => 1.37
